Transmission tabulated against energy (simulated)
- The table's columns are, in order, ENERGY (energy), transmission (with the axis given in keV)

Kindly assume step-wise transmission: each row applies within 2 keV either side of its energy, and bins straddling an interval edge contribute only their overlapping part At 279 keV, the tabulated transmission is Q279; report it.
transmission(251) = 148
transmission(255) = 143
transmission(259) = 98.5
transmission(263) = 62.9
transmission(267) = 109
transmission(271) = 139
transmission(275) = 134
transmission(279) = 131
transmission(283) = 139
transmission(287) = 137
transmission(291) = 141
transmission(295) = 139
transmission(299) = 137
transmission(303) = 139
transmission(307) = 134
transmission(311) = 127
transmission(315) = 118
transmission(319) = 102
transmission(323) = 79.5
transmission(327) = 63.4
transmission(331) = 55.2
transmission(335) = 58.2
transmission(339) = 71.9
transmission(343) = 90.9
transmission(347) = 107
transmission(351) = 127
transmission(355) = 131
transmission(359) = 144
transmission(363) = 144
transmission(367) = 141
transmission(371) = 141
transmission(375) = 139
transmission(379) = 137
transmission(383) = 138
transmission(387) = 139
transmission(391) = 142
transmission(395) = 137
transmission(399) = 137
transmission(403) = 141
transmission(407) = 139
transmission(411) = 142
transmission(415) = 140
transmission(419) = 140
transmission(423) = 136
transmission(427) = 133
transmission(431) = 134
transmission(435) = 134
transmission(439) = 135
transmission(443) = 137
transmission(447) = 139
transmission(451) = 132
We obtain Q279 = 131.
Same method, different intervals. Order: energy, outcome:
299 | 137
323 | 79.5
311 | 127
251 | 148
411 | 142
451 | 132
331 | 55.2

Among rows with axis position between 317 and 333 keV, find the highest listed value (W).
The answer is 102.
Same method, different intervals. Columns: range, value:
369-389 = 141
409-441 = 142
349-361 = 144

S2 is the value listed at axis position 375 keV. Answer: 139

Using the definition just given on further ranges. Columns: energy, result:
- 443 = 137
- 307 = 134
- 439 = 135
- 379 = 137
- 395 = 137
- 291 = 141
